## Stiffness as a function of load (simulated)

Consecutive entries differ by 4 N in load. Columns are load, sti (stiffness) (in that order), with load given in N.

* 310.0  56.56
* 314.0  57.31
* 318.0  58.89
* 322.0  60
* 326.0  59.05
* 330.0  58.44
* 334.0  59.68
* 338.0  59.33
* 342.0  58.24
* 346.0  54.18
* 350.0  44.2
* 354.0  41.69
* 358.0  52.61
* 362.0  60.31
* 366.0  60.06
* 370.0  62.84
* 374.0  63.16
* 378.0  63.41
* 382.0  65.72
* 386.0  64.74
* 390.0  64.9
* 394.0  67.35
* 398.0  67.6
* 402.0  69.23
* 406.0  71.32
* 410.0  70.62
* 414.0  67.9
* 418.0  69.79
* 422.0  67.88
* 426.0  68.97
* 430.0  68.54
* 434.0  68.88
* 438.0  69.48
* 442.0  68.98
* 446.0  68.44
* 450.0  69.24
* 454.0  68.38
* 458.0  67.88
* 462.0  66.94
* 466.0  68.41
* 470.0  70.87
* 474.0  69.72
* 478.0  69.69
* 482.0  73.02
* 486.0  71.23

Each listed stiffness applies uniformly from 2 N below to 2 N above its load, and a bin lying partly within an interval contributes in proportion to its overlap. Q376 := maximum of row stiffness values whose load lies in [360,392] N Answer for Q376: 65.72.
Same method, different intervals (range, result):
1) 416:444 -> 69.79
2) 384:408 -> 71.32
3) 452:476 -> 70.87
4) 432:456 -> 69.48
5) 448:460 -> 69.24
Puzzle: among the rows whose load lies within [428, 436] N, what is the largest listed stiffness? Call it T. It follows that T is 68.88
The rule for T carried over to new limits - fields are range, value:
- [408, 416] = 70.62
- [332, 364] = 60.31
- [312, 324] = 60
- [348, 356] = 44.2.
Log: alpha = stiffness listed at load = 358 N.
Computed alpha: 52.61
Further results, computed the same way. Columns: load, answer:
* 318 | 58.89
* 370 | 62.84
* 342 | 58.24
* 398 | 67.6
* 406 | 71.32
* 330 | 58.44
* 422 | 67.88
